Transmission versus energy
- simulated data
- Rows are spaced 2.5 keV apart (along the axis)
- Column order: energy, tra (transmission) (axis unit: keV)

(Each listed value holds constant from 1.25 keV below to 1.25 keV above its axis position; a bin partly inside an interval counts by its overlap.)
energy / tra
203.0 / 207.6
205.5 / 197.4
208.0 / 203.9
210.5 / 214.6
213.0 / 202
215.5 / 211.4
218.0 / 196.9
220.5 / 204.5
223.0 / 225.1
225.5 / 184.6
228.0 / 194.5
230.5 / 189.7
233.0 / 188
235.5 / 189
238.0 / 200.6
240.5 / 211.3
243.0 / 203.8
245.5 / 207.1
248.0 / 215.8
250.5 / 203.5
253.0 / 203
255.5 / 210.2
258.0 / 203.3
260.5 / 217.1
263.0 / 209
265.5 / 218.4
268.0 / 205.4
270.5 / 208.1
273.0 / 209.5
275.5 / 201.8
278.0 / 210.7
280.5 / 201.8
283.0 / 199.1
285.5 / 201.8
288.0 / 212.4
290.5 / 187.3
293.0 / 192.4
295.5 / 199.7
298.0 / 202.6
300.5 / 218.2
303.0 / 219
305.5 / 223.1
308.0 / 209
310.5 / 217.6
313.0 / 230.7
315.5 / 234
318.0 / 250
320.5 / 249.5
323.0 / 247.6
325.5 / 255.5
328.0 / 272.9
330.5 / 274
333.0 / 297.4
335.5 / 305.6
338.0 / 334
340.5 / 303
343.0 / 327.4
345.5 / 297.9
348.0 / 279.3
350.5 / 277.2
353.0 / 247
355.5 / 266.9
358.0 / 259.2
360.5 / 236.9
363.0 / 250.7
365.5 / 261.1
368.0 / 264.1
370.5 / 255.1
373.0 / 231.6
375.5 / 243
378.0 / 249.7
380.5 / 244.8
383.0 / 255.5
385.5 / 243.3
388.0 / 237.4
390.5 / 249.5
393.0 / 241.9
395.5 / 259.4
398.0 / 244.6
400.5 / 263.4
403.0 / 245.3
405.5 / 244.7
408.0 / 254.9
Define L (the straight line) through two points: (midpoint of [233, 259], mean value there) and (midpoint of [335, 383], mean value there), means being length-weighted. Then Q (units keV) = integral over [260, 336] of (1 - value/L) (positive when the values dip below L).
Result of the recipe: 3.3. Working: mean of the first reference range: 204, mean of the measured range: 224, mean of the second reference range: 269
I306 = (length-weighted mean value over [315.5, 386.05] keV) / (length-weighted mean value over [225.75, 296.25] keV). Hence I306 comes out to 1.3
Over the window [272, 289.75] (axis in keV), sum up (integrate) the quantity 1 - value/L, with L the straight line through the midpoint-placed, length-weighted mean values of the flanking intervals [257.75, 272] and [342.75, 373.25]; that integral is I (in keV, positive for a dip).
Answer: 1.2 keV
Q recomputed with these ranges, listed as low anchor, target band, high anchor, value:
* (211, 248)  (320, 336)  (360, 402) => -2.7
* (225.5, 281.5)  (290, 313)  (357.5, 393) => 1.3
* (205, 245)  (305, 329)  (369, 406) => -1.2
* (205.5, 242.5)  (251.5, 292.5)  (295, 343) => 3.8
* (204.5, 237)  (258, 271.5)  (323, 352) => 1.3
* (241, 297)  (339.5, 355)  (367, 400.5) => -3.5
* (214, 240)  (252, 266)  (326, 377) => 0.5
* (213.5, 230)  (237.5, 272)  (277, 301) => -1.1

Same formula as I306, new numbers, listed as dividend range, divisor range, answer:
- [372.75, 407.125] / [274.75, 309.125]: 1.20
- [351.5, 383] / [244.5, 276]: 1.20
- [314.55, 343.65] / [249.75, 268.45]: 1.33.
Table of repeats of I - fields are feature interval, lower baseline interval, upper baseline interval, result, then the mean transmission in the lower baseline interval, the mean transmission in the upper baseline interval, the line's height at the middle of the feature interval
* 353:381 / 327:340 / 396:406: 2.4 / 298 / 251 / 274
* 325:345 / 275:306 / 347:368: -4.6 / 205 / 260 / 241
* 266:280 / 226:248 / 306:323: 0.5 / 199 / 233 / 214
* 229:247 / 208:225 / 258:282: 0.8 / 208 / 209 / 208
